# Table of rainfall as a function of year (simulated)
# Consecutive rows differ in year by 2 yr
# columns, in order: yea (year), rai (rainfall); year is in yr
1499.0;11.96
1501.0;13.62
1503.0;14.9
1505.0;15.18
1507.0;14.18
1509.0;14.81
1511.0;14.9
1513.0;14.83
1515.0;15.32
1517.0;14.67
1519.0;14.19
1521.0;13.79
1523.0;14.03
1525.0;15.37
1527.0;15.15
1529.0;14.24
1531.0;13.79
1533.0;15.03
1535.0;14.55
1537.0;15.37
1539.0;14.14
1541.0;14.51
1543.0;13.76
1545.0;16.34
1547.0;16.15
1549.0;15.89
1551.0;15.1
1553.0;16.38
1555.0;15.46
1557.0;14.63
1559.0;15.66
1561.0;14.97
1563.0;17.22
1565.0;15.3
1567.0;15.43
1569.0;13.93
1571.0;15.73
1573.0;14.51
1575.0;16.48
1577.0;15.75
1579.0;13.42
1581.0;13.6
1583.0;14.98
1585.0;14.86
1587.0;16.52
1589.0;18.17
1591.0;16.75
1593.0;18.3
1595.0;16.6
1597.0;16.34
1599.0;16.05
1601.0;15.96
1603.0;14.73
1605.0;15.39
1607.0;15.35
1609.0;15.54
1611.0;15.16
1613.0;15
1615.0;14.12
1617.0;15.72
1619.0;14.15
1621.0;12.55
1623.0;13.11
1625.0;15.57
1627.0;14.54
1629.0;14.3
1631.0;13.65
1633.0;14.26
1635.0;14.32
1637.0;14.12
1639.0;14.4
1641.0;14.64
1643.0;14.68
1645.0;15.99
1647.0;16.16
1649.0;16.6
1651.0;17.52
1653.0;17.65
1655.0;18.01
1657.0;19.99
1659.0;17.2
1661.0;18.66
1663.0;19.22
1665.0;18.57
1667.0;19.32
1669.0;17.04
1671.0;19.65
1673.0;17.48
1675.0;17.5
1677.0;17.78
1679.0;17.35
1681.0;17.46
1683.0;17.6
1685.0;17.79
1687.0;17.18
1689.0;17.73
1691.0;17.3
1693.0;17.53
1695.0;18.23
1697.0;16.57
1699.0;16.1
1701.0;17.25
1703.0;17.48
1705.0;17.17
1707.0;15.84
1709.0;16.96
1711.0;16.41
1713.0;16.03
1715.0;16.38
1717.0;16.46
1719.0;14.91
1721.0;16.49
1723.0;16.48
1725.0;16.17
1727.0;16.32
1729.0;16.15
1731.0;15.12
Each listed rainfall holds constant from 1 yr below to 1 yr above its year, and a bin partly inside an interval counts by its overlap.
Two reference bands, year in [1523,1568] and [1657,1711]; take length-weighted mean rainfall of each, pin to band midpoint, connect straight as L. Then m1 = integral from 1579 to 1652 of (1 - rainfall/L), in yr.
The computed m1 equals 5.2 yr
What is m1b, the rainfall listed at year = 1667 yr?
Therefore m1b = 19.32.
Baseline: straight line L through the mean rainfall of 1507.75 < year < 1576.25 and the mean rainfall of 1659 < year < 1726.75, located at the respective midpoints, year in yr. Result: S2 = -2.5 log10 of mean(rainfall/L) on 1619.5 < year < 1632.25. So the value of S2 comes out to 0.17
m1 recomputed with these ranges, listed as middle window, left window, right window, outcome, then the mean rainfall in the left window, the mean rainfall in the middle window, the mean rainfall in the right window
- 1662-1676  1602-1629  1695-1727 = -2.4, 14.7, 18.4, 16.5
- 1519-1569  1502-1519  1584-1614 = 0.7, 14.8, 15.1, 16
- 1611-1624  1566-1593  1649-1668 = 2.1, 15.5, 14.2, 18.4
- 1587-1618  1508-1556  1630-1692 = 0.1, 14.9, 16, 17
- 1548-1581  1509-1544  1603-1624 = -1.6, 14.6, 15.3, 14.6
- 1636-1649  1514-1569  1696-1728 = 0.6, 15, 15.1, 16.4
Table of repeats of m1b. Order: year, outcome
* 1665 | 18.57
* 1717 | 16.46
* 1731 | 15.12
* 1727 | 16.32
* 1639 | 14.4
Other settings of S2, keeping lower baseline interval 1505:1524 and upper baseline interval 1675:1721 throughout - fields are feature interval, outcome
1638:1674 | -0.061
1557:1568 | -0.030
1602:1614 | 0.042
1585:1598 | -0.091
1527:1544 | 0.027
